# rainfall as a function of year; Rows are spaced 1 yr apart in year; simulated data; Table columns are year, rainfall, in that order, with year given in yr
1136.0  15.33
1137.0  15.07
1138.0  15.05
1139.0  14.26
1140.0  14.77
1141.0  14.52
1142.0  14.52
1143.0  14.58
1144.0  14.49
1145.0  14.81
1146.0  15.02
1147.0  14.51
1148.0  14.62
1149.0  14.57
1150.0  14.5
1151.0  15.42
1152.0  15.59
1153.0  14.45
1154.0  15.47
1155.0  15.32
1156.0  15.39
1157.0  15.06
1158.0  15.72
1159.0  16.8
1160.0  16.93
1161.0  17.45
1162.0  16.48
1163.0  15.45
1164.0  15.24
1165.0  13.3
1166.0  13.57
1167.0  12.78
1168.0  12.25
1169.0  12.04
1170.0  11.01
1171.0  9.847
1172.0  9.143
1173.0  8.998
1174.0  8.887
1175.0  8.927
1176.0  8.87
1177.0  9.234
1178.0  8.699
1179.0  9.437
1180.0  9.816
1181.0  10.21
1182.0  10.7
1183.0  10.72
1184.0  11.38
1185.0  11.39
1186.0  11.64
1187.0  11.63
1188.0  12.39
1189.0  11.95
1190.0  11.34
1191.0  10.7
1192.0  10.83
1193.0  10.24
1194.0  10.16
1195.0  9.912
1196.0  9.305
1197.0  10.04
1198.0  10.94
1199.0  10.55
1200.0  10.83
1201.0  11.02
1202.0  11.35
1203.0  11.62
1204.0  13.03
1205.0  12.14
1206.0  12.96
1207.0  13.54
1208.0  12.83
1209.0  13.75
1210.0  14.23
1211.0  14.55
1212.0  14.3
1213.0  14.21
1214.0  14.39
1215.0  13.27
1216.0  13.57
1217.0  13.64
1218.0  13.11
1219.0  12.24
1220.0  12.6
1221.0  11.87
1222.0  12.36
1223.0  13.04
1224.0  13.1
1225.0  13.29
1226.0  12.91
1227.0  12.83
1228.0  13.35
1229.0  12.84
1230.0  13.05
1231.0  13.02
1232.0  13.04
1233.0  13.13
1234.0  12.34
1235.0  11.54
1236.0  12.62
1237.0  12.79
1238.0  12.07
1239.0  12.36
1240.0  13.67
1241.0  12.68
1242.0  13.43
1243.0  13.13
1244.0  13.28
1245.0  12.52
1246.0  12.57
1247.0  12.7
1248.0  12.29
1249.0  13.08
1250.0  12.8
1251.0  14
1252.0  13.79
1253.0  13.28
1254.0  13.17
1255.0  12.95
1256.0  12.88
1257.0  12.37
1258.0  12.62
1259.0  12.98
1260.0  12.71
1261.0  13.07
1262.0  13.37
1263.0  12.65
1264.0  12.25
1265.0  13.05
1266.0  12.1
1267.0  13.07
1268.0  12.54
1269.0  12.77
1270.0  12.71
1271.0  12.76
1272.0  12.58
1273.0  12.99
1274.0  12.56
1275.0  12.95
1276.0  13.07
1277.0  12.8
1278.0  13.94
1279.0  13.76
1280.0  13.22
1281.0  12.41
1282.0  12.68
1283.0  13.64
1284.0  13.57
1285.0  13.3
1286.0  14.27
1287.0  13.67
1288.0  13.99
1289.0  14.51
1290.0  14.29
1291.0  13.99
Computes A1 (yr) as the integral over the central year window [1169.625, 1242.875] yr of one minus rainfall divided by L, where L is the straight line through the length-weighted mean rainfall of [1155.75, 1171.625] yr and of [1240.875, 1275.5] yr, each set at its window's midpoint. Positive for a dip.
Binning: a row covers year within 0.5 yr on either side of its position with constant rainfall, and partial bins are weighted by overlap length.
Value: 9.54 yr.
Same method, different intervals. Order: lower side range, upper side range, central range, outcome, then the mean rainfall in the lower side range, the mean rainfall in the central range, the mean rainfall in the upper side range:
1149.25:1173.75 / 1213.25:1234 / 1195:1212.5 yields 1.62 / 14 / 12.1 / 13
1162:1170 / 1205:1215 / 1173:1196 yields 5.53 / 13.5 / 10.4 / 13.7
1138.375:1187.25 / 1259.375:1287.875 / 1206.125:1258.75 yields -0.03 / 13.1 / 13.1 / 13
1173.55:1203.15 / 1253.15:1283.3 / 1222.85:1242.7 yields -1.75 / 10.5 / 12.9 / 12.9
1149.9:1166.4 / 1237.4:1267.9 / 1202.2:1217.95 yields 0.70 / 15.5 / 13.4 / 12.9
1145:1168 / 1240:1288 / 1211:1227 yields 0.77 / 15.1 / 13.2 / 13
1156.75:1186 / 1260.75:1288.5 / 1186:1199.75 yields 1.63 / 12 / 10.8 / 13.1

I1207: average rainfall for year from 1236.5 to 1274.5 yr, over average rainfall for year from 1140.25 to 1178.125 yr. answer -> 0.95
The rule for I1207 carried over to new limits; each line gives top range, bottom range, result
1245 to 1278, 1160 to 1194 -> 1.12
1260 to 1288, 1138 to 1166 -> 0.86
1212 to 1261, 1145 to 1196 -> 1.04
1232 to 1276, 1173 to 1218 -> 1.12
